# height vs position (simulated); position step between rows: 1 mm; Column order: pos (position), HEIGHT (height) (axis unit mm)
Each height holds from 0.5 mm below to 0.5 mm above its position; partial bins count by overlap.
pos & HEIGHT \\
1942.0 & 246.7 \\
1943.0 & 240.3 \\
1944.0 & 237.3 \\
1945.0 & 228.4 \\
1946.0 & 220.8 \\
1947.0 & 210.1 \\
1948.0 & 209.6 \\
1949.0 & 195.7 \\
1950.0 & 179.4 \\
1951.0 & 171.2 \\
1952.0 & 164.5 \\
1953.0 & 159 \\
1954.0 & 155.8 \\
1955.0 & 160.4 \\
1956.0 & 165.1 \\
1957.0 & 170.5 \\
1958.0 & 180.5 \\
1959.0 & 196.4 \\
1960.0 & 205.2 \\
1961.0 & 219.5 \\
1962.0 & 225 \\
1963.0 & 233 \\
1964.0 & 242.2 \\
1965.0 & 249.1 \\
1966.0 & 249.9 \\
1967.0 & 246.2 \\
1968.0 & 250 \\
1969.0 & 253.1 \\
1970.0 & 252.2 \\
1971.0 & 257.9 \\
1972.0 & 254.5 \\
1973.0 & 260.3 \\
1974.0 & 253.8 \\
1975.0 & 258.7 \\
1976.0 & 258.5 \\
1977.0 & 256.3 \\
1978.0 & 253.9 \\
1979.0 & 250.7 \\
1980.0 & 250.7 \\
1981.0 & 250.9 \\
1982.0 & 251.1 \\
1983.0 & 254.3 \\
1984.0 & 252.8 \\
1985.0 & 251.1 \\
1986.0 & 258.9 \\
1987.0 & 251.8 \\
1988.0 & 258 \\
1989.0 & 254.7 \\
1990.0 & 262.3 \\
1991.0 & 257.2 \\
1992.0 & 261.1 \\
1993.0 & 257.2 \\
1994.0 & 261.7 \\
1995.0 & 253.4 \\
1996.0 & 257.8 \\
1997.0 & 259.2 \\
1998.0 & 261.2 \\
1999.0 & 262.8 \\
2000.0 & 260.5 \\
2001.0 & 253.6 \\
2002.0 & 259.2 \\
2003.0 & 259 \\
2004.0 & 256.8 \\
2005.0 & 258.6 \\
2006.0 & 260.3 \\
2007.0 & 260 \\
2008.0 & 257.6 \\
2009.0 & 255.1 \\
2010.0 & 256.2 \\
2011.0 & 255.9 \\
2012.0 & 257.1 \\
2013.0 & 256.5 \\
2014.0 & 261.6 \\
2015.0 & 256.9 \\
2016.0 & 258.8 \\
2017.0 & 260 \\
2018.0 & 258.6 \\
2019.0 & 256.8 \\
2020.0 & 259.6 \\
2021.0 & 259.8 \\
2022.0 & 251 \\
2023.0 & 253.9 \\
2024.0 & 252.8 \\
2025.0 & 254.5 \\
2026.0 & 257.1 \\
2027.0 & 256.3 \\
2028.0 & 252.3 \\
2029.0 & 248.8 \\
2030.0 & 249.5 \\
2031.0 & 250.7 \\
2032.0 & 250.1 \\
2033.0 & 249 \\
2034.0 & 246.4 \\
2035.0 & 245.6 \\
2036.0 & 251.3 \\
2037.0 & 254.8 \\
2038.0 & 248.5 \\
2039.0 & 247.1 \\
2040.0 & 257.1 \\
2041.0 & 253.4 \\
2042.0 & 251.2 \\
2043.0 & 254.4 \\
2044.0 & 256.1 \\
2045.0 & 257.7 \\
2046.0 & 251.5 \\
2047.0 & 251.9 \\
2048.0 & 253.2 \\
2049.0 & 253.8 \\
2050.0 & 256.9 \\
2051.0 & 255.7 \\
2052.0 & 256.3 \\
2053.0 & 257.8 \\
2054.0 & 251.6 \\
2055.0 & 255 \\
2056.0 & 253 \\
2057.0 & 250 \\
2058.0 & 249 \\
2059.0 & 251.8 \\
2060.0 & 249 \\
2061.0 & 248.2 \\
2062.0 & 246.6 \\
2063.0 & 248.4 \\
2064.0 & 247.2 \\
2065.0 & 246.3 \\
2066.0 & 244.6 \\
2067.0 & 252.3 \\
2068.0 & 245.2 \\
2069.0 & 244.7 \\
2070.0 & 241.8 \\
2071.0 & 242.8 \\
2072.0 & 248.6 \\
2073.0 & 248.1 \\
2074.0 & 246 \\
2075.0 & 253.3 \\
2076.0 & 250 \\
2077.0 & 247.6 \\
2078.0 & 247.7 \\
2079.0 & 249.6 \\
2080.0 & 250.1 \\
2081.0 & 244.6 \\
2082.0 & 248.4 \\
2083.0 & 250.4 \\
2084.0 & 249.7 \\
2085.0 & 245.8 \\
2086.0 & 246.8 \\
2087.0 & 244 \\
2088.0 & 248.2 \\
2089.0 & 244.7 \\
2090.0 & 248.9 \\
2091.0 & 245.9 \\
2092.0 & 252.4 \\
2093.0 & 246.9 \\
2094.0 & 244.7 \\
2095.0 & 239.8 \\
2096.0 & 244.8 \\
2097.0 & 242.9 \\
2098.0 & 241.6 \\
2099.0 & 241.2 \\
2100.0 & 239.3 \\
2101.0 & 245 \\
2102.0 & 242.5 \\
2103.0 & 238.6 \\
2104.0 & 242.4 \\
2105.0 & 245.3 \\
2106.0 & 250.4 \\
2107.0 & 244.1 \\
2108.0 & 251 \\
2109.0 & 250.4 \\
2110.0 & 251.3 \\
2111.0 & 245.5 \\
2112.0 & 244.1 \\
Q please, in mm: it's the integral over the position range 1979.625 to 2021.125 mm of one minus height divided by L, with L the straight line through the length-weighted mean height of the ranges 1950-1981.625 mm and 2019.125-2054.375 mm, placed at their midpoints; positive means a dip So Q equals -3.4 mm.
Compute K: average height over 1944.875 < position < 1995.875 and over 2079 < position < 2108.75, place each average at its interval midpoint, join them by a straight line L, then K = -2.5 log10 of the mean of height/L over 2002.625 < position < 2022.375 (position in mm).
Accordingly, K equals -0.10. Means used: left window 231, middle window 258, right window 246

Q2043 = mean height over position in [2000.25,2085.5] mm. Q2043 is 252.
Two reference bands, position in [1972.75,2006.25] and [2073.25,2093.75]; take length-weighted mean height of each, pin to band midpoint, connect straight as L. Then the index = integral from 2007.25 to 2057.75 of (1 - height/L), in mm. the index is -0.3 mm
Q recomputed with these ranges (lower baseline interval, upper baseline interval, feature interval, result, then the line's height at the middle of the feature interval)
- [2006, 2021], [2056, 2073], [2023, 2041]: 0.2 mm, 254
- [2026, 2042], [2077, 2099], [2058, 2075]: 0.1 mm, 248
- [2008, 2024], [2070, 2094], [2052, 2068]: 0.0 mm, 251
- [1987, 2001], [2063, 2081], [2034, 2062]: -0.2 mm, 251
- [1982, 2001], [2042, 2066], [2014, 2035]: 0.0 mm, 255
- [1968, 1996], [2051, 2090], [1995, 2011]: -0.3 mm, 254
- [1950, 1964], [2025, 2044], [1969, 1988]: -4.6 mm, 205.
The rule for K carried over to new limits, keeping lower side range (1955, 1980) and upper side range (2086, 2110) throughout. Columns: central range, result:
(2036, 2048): -0.06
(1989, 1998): -0.10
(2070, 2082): -0.02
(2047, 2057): -0.06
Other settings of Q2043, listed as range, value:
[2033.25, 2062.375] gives 252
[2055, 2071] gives 248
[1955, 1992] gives 241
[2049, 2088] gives 249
